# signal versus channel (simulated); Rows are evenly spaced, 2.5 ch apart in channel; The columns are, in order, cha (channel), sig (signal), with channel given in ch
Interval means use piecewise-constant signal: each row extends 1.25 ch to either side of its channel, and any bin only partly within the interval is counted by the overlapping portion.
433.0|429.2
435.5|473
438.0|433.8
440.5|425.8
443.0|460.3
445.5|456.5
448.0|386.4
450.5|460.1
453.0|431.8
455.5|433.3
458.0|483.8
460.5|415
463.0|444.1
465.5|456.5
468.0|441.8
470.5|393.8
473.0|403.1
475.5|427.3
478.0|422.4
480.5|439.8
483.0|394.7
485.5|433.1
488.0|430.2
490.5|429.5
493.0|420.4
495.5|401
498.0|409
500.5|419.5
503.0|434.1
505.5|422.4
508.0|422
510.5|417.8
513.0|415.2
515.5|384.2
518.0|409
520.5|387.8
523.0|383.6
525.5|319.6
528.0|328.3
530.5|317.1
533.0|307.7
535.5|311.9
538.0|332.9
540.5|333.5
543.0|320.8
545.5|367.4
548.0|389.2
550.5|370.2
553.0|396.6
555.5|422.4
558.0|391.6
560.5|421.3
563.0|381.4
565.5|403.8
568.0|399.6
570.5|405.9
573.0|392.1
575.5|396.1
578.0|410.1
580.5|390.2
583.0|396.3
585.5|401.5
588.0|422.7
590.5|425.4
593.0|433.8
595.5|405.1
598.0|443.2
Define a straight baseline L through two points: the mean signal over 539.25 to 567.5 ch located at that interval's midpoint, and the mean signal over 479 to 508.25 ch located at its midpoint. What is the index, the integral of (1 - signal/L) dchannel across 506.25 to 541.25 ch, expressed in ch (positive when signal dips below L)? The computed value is 3.37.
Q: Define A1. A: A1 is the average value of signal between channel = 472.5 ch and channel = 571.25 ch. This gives 391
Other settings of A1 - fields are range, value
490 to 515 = 418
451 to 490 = 431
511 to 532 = 369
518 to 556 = 353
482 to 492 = 423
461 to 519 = 420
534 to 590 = 385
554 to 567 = 404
